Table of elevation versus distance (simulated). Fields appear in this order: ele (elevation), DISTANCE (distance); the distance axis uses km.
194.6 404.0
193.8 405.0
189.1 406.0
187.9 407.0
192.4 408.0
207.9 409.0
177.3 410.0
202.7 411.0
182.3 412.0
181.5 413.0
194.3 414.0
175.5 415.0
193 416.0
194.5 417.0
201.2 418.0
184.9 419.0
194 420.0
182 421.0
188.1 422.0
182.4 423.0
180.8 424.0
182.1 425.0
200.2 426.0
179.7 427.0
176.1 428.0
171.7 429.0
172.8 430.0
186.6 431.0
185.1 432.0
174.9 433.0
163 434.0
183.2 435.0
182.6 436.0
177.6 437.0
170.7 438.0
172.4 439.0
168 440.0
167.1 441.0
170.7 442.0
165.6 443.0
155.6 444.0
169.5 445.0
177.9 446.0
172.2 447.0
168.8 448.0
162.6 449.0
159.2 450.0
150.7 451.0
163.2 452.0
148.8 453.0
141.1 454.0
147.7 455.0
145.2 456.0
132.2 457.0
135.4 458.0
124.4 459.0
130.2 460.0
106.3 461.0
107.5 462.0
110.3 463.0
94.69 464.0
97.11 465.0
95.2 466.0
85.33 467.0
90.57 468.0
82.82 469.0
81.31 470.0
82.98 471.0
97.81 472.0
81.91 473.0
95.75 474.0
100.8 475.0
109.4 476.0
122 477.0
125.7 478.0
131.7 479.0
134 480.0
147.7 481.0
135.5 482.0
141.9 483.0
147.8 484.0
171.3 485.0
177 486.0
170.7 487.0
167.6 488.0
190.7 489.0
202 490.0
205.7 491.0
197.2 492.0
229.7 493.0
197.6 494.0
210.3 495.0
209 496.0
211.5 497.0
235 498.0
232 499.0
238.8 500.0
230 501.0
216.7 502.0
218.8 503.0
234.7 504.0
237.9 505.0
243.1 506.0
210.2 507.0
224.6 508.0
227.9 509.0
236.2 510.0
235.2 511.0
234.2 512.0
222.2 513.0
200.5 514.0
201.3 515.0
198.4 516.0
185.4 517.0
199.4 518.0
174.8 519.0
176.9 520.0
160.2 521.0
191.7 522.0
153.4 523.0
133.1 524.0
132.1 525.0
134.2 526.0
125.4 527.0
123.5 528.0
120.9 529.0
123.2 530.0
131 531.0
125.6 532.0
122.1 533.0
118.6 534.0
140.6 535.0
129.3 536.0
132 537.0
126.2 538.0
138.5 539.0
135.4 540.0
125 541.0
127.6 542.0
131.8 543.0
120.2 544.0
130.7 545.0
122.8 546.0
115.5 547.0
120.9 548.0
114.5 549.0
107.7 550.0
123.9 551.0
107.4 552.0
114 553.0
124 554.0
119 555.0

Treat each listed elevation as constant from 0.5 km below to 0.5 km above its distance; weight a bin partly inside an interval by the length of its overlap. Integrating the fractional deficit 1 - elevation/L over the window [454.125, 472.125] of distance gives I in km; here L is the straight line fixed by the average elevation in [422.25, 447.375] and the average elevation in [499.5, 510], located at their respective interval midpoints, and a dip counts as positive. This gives 8.0 km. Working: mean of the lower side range 176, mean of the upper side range 229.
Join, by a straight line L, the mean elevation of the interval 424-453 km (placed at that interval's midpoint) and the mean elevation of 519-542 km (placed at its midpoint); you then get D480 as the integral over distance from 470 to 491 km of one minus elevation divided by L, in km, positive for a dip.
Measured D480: 2.5 km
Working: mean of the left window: 172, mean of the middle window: 137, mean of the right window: 137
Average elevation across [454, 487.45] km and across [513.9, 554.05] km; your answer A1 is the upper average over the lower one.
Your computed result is 1.16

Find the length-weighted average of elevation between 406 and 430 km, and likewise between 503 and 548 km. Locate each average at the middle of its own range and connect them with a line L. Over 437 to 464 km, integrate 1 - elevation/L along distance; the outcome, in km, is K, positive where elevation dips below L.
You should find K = 4.5 km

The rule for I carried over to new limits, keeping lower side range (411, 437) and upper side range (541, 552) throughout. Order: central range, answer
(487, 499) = -4.6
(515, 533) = -2.7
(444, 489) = 8.6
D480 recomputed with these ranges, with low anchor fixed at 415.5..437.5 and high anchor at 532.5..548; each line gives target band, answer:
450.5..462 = 2.16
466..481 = 5.35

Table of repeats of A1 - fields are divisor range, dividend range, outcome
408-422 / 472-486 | 0.67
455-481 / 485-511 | 1.95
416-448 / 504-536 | 0.98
